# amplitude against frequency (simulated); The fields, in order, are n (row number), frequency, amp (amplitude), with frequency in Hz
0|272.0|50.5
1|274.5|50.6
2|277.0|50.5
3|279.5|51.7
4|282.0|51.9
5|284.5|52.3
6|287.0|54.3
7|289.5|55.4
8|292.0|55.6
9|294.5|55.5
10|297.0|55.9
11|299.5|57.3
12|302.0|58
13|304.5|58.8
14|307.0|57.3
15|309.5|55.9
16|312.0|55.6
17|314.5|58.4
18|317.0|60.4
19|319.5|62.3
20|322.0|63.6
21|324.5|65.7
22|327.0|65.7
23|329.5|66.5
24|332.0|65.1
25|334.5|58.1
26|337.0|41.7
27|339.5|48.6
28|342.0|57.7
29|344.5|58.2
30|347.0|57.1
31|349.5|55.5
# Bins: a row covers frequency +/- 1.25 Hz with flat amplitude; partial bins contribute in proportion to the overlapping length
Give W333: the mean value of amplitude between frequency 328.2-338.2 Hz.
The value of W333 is 58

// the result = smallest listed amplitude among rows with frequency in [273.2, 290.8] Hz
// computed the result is 50.5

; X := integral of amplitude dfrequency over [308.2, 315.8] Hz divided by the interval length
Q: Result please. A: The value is 56.7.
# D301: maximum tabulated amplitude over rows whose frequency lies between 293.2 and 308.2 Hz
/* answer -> 58.8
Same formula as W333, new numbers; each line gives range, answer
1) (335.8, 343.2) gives 49.3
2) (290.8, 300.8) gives 56.1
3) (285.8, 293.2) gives 55.1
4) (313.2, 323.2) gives 61.1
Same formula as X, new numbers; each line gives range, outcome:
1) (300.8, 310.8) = 57.5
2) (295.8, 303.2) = 57.1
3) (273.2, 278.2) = 50.5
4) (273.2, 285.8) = 51.4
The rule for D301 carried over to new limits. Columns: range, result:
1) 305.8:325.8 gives 65.7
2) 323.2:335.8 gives 66.5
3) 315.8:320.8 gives 62.3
